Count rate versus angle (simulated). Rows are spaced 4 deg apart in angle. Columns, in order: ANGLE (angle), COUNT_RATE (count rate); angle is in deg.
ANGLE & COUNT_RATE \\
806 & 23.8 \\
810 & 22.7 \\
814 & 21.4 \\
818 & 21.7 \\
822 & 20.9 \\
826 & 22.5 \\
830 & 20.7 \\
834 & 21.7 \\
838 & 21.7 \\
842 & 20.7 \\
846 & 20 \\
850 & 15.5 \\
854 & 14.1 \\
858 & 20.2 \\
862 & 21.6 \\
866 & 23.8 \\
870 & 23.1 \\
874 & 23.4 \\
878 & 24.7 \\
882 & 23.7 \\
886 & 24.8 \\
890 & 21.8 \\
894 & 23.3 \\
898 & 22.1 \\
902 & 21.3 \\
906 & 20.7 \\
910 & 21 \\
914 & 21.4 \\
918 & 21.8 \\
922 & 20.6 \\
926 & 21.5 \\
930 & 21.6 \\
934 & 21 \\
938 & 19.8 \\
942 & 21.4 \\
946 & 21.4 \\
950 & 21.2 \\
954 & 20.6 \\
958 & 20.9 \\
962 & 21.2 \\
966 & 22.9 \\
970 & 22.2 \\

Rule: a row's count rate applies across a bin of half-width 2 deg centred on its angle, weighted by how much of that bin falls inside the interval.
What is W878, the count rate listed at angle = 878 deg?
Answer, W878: 24.7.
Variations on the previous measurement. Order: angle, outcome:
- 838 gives 21.7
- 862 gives 21.6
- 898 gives 22.1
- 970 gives 22.2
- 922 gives 20.6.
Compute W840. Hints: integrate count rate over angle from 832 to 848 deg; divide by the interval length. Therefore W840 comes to 21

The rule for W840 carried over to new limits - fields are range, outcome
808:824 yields 21.7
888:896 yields 22.6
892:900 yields 22.7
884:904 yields 22.7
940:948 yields 21.4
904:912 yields 20.9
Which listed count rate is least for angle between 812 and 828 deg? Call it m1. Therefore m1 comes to 20.9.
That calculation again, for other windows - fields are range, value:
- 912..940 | 19.8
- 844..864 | 14.1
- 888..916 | 20.7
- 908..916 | 21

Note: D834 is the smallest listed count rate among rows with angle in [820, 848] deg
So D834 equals 20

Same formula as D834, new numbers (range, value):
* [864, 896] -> 21.8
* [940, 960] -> 20.6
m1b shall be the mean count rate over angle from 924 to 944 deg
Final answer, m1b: 21.1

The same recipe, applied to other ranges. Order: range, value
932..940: 20.4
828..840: 21.4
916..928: 21.3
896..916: 21.3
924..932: 21.6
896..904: 21.7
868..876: 23.2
